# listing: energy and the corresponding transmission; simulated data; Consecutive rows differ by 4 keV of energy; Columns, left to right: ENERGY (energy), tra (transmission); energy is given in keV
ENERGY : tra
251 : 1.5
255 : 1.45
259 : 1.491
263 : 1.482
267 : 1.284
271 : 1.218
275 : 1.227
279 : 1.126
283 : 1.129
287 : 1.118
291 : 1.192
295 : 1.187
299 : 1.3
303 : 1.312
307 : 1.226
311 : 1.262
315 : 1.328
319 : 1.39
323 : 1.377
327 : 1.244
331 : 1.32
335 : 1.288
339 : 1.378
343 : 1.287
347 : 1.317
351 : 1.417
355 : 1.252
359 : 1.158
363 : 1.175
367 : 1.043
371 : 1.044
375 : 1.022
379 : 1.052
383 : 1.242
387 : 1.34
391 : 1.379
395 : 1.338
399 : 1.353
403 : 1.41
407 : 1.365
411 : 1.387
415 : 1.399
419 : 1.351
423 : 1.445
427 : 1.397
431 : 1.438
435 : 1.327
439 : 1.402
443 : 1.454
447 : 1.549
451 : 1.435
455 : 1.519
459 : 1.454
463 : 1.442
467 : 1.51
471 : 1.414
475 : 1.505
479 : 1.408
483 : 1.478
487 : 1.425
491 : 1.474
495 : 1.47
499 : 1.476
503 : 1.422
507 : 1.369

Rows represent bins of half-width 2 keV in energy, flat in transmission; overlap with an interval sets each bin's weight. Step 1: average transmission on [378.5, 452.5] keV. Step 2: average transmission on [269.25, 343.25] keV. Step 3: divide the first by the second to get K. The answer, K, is 1.10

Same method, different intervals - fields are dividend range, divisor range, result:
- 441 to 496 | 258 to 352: 1.14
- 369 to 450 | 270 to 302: 1.12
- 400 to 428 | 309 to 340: 1.05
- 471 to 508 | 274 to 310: 1.20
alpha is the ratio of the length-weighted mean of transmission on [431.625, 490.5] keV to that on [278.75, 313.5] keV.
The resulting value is 1.20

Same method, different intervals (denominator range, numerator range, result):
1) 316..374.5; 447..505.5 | 1.16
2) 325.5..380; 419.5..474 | 1.19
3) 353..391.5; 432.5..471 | 1.25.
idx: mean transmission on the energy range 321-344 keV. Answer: 1.32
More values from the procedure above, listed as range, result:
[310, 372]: 1.27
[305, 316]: 1.27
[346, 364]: 1.27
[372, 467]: 1.37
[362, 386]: 1.1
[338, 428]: 1.28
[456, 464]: 1.46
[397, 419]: 1.38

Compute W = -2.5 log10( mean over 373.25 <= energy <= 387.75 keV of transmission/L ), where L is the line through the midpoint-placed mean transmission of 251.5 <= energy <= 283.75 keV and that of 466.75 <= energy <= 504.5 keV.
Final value 0.20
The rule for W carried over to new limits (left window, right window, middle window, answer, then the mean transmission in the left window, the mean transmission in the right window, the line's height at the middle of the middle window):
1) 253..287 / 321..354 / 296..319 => 0.02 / 1.29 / 1.33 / 1.31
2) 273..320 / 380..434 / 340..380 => 0.11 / 1.23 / 1.37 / 1.31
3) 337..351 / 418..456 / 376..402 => 0.09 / 1.34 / 1.43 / 1.38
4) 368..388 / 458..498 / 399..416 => -0.14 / 1.13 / 1.46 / 1.22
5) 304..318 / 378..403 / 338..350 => -0.03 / 1.28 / 1.3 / 1.29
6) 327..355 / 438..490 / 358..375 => 0.23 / 1.32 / 1.46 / 1.35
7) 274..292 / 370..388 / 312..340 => -0.16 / 1.15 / 1.13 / 1.14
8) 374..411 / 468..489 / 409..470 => -0.04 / 1.29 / 1.45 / 1.38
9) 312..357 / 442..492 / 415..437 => 0.02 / 1.33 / 1.47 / 1.42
